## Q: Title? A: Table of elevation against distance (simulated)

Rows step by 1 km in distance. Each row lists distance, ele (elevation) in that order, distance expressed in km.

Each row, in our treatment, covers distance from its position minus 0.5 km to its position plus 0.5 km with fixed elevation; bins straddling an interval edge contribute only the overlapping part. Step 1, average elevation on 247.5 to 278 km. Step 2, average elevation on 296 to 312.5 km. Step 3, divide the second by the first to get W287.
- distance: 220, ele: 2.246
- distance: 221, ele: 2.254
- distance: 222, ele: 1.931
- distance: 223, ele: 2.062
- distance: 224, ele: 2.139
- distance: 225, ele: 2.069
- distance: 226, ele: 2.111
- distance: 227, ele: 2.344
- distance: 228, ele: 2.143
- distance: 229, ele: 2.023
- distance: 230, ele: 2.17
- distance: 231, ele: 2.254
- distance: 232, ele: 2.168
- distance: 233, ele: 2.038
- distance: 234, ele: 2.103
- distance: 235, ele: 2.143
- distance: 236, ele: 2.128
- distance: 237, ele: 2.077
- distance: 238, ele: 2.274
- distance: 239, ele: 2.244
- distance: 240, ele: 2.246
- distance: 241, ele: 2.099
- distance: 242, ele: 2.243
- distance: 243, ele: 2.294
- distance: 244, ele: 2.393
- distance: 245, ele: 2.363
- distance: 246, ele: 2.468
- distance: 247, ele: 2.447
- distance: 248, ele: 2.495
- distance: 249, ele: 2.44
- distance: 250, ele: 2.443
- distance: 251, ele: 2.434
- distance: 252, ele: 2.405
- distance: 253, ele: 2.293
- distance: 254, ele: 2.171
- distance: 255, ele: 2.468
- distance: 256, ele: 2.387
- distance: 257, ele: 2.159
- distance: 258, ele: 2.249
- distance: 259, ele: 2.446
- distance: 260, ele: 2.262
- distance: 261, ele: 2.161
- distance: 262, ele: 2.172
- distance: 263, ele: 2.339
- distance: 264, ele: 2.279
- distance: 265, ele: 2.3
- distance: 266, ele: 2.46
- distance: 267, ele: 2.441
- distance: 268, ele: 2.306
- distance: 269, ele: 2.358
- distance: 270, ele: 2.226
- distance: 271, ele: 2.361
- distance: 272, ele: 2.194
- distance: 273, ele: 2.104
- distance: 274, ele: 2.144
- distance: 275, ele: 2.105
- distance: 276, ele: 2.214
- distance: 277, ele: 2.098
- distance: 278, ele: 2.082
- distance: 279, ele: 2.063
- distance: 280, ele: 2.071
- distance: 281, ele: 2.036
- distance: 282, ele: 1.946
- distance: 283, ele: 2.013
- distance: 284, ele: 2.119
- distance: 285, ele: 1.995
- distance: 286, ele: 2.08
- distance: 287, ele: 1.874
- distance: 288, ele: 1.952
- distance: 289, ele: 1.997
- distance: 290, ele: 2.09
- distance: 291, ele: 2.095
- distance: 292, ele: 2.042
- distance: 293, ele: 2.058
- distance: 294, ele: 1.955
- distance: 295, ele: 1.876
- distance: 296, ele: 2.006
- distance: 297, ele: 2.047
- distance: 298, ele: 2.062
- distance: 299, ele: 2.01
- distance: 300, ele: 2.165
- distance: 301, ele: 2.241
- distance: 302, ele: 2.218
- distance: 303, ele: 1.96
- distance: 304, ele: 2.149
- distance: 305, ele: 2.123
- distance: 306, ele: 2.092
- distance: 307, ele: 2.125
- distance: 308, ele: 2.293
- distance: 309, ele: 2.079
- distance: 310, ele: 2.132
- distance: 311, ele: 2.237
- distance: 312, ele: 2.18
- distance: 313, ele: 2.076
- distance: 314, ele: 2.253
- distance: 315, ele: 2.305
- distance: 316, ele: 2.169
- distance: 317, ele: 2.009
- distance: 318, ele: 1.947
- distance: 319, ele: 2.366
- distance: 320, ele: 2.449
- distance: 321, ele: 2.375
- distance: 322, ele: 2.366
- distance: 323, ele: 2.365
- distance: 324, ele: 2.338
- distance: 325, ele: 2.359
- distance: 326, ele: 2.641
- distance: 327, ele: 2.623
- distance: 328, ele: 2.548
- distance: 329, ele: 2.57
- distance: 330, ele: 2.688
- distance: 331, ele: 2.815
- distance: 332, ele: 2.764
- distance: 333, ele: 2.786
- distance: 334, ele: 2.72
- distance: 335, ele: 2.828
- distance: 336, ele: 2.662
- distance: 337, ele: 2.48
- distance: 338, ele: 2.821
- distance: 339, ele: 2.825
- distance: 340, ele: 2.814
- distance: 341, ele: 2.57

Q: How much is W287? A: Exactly 0.93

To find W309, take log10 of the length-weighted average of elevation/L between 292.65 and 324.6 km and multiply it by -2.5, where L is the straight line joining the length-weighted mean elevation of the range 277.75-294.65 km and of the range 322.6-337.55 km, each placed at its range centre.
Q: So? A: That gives 0.08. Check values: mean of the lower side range 2.03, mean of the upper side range 2.61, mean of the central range 2.16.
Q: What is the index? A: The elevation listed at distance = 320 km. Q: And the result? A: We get 2.449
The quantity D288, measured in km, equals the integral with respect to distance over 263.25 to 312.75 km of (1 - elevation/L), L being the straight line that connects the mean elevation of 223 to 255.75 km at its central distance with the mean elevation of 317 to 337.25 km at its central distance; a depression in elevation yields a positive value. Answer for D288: 5.68 km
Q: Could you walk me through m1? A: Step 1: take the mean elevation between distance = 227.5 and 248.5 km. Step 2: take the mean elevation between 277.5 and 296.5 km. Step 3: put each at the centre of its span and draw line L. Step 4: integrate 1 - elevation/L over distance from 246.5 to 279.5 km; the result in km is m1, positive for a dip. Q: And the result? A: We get -2.6 km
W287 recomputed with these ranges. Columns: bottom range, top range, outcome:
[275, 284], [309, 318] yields 1.04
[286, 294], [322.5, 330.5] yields 1.25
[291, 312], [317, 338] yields 1.21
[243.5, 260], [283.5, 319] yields 0.88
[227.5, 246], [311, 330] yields 1.06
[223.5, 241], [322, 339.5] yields 1.22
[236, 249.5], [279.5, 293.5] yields 0.88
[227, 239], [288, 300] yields 0.94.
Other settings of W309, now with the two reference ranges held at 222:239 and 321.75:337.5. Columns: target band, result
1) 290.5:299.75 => 0.20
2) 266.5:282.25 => 0.08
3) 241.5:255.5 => -0.08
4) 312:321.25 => 0.15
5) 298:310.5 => 0.17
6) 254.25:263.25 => -0.01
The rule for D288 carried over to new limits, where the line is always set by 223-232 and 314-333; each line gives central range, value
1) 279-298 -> 2.6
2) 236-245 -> -0.2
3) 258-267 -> -0.2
